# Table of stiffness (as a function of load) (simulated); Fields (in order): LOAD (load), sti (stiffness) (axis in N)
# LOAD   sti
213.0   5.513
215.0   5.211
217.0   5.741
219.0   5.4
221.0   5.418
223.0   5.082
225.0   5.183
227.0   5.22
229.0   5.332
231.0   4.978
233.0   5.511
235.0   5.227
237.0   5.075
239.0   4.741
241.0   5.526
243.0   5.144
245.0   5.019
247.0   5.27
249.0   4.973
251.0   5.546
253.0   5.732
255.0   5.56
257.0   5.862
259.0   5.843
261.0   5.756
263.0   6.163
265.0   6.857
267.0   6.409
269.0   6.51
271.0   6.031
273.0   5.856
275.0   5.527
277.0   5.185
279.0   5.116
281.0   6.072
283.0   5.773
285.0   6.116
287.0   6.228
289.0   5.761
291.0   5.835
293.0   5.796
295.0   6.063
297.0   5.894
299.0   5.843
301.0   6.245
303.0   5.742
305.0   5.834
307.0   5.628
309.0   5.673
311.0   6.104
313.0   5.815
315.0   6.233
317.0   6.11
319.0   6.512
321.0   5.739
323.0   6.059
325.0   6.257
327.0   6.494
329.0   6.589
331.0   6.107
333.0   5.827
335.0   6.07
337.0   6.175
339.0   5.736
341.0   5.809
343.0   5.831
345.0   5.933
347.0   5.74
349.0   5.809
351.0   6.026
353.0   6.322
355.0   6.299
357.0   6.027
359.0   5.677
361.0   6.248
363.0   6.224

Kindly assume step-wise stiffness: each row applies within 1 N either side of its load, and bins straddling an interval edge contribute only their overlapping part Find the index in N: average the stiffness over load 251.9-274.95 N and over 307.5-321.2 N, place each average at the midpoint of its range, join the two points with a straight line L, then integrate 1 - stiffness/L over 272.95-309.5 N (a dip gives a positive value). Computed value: 1.39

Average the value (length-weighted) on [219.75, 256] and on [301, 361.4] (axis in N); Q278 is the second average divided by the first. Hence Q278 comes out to 1.15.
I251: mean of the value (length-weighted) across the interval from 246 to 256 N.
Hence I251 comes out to 5.42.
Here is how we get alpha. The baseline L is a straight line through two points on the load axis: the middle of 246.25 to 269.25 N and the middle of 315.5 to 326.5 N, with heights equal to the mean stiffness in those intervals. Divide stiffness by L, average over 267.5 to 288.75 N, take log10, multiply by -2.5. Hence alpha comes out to 0.02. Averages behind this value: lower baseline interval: 5.86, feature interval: 5.85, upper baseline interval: 6.16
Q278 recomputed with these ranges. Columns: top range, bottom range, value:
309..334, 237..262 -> 1.14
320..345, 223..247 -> 1.17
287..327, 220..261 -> 1.12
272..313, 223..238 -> 1.12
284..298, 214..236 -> 1.12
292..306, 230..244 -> 1.14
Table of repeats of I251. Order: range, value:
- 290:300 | 5.89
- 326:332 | 6.4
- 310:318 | 6.07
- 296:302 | 5.99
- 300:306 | 5.94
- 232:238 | 5.27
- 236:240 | 4.91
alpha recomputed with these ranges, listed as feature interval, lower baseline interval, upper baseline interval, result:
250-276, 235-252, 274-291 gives -0.10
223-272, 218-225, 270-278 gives -0.02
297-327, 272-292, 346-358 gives -0.02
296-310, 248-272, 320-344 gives 0.03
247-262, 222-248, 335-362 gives -0.05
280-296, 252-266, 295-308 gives -0.01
